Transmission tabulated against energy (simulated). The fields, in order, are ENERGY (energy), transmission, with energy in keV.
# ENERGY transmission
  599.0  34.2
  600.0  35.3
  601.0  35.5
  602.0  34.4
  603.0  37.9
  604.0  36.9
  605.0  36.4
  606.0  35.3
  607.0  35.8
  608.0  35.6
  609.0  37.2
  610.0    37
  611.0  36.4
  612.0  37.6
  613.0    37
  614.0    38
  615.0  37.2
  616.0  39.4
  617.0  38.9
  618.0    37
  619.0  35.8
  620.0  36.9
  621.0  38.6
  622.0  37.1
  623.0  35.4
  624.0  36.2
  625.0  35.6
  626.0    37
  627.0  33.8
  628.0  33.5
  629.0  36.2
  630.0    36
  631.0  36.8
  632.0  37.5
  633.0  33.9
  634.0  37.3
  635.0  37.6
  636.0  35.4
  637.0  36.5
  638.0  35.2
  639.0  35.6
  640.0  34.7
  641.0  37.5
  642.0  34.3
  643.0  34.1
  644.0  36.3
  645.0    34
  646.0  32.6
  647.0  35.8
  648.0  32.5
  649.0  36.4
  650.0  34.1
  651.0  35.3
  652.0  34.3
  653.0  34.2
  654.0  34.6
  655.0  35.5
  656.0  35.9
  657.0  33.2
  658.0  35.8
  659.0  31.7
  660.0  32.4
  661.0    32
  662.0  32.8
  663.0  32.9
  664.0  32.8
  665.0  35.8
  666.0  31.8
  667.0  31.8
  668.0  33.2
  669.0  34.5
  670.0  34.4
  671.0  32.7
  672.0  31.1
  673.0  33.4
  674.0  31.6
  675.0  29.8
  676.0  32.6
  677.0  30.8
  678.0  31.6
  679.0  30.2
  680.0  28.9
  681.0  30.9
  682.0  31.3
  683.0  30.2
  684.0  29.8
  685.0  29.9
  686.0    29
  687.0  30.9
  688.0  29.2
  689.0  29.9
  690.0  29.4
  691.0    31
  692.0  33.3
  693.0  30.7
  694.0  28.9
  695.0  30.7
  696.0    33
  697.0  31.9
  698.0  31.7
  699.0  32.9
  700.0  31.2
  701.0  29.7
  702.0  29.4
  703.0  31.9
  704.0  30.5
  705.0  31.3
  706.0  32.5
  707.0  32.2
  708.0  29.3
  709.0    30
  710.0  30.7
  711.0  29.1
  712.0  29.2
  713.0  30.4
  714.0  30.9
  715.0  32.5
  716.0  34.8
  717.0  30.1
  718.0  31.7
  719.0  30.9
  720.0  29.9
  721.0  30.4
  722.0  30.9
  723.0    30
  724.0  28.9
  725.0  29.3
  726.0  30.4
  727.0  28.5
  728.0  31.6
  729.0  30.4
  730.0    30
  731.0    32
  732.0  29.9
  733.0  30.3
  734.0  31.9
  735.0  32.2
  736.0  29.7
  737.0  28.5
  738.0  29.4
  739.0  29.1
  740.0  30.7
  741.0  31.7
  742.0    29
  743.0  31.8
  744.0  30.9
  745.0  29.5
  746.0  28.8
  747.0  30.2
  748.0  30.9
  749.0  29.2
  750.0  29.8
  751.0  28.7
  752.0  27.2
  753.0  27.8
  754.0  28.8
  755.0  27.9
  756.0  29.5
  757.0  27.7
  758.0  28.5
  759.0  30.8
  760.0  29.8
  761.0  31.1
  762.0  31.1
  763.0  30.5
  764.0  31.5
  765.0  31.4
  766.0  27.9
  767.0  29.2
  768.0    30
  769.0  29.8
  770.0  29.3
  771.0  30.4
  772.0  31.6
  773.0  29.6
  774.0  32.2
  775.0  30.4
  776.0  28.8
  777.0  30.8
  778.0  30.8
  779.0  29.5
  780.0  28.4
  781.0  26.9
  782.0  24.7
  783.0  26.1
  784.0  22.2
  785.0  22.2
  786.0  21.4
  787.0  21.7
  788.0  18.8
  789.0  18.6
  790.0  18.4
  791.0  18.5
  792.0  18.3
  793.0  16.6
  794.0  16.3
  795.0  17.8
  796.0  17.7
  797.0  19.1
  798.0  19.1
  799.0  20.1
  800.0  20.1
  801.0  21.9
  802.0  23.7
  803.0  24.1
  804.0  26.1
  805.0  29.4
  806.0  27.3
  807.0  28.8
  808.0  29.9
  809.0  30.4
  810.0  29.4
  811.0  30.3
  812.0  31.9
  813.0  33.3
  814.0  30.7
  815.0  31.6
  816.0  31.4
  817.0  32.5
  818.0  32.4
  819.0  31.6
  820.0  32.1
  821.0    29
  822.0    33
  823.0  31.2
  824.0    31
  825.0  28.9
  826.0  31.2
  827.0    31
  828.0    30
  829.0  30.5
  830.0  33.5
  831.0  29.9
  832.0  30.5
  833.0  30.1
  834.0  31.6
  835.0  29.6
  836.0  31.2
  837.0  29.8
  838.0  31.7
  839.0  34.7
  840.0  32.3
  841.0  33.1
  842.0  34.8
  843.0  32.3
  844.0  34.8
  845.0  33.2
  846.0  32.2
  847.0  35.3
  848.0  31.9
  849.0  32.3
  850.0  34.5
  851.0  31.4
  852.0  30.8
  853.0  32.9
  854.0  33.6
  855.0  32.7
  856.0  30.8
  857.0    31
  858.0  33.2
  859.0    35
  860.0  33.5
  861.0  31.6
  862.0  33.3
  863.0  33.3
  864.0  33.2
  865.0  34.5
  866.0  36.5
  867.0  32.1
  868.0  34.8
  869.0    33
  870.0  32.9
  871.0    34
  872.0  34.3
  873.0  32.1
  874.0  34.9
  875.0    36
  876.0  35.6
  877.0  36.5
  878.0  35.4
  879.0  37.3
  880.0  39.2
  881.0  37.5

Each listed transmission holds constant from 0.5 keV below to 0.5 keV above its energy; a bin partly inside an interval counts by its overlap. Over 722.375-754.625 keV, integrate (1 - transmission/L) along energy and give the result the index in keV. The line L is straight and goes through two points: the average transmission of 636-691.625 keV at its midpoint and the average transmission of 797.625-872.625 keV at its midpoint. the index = 2.2 keV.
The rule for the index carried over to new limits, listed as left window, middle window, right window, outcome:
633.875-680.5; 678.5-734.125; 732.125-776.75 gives 2.0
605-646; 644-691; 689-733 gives 1.5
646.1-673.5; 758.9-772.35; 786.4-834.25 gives -0.7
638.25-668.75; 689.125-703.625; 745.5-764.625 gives 0.5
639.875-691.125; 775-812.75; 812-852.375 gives 9.4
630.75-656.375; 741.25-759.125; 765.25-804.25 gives -1.5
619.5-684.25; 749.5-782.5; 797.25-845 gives 1.9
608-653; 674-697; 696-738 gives 1.4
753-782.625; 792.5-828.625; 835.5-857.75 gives 4.6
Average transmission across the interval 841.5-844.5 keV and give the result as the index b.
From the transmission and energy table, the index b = 34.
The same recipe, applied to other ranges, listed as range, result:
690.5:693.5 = 31.7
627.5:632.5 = 36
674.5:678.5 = 31.2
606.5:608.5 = 35.7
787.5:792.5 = 18.5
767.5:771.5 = 29.9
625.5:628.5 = 34.8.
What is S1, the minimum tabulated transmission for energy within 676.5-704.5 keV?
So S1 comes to 28.9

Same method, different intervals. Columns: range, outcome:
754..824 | 16.3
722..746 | 28.5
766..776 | 27.9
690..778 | 27.2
